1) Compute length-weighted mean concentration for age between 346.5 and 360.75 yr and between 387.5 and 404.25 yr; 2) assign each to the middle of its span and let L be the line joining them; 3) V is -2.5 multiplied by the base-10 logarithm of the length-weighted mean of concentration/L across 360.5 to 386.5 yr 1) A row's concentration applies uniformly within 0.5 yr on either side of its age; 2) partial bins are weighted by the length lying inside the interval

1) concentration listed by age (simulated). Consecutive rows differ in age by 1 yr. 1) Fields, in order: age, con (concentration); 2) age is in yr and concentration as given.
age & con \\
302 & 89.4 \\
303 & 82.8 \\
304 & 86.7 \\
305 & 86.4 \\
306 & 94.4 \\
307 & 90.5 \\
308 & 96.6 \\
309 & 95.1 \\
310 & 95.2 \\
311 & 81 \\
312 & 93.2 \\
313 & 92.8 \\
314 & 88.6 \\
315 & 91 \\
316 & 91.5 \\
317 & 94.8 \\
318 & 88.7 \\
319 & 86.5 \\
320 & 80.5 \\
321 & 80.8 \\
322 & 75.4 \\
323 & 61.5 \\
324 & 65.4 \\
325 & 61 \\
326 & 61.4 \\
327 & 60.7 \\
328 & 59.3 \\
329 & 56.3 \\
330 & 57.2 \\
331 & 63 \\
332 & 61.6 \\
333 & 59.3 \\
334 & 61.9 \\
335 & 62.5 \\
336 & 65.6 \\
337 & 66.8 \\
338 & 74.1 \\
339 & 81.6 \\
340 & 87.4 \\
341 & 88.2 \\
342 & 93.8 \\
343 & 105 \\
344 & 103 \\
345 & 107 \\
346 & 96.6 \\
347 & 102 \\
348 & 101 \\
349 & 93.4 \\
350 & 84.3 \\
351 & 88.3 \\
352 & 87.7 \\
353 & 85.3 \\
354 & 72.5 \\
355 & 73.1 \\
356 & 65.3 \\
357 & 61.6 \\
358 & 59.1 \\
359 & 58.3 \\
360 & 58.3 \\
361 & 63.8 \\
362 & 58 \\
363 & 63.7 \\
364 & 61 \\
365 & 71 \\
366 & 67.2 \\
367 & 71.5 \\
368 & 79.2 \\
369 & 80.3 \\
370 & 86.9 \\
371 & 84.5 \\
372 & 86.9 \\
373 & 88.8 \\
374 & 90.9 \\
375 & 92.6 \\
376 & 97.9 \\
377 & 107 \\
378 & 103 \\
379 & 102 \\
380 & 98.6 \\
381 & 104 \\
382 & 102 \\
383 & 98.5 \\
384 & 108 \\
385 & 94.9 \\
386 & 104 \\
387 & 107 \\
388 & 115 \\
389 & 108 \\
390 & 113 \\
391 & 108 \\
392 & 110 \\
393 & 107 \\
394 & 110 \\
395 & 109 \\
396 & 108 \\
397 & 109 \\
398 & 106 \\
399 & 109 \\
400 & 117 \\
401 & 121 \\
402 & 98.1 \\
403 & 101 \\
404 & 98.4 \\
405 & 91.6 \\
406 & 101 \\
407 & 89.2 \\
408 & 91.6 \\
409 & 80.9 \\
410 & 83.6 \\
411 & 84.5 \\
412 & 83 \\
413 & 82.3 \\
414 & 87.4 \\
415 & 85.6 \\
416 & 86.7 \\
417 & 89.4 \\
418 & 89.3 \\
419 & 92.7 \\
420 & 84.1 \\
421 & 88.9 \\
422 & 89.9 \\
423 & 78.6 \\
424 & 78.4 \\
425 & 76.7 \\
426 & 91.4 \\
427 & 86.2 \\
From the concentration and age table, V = 0.069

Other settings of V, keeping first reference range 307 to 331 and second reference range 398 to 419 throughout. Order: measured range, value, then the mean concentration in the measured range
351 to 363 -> 0.24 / 68.2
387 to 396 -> -0.20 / 110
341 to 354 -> -0.13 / 94.4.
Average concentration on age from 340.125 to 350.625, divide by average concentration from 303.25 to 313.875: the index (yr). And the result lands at 1.07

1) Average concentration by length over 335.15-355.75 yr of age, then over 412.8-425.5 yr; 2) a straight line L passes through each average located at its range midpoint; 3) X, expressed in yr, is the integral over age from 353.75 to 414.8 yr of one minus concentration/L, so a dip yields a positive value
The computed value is -3.4 yr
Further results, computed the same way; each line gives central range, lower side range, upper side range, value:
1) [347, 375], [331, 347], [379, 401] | 4.76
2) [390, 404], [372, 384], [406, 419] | -2.48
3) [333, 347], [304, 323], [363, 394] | 1.09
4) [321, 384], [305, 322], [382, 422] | 9.87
